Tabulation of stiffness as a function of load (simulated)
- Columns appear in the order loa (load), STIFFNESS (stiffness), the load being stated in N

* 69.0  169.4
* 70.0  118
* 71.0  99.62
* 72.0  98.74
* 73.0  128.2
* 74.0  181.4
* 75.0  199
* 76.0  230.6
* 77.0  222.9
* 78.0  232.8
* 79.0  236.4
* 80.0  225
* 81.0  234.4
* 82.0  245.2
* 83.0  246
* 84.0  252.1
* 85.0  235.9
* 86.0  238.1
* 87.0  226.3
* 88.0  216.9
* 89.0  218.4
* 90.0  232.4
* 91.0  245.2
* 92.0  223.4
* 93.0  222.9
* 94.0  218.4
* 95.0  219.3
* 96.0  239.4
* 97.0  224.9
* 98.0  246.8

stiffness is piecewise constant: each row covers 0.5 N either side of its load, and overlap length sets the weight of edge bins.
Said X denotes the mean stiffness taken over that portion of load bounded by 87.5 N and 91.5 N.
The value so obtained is 228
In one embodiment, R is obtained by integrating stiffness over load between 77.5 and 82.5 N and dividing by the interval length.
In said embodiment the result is 235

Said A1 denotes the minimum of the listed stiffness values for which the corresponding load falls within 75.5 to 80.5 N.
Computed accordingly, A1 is 222.9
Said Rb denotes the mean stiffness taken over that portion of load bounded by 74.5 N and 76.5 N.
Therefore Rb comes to 215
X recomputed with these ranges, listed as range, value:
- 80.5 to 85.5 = 243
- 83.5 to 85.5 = 244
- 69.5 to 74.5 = 125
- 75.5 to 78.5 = 229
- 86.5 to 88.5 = 222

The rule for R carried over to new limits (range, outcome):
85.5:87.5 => 232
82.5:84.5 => 249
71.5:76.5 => 168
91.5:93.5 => 223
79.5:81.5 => 230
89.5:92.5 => 234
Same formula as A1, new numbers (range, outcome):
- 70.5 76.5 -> 98.74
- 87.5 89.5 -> 216.9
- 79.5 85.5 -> 225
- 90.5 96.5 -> 218.4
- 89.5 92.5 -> 223.4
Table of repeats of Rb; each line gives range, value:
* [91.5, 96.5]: 225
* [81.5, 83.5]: 246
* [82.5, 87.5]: 240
